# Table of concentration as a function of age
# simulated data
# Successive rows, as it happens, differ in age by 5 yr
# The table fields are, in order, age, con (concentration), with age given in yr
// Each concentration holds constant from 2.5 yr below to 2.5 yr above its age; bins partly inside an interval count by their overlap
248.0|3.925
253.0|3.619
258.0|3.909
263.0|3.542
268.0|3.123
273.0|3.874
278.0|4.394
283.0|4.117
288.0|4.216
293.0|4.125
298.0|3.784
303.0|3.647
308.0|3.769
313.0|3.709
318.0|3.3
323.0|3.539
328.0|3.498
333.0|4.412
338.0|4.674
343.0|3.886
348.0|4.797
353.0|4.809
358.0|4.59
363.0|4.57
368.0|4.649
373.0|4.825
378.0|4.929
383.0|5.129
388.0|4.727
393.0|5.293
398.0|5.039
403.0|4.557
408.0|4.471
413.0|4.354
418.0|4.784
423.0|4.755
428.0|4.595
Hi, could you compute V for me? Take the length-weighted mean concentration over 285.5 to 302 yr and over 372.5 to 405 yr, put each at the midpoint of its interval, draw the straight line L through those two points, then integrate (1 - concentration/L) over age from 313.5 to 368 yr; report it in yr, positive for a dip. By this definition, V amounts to 3.3 yr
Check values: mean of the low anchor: 4.01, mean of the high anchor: 4.94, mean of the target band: 4.21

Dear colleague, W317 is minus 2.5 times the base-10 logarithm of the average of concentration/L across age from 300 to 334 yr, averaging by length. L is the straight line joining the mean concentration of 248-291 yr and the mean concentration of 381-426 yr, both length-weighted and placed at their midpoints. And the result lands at 0.144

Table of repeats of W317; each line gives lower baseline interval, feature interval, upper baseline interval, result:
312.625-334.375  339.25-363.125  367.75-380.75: -0.06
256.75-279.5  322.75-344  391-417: 0.04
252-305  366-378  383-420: -0.05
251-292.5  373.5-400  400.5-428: -0.13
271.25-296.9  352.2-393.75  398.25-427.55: -0.08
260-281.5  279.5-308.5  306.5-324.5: -0.09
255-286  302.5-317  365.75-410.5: 0.14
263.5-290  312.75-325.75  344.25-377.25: 0.23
